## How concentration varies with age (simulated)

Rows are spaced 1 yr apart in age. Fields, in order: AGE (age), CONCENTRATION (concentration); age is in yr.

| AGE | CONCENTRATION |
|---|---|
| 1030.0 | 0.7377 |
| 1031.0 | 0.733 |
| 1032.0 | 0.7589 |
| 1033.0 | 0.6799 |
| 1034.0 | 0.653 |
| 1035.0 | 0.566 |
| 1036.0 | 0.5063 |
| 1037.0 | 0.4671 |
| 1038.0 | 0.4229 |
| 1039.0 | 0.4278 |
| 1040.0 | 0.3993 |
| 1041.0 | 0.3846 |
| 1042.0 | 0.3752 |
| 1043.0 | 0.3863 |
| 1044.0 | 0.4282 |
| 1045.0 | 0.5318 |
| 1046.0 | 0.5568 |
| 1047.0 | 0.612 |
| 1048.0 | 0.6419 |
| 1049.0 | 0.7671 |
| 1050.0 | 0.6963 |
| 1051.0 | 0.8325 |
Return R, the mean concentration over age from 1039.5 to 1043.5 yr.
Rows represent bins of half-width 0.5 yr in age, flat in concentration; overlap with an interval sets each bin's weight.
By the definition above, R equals 0.386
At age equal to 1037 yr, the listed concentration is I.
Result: 0.4671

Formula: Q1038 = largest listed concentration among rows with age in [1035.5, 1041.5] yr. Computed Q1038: 0.5063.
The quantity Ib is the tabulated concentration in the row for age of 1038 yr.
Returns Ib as 0.4229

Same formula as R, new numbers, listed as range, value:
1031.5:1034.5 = 0.697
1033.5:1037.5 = 0.548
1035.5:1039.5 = 0.456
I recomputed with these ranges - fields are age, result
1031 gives 0.733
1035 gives 0.566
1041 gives 0.3846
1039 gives 0.4278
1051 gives 0.8325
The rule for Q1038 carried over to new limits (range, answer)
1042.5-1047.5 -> 0.612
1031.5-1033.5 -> 0.7589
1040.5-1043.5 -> 0.3863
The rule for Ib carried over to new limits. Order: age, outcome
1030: 0.7377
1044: 0.4282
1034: 0.653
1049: 0.7671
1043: 0.3863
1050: 0.6963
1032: 0.7589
